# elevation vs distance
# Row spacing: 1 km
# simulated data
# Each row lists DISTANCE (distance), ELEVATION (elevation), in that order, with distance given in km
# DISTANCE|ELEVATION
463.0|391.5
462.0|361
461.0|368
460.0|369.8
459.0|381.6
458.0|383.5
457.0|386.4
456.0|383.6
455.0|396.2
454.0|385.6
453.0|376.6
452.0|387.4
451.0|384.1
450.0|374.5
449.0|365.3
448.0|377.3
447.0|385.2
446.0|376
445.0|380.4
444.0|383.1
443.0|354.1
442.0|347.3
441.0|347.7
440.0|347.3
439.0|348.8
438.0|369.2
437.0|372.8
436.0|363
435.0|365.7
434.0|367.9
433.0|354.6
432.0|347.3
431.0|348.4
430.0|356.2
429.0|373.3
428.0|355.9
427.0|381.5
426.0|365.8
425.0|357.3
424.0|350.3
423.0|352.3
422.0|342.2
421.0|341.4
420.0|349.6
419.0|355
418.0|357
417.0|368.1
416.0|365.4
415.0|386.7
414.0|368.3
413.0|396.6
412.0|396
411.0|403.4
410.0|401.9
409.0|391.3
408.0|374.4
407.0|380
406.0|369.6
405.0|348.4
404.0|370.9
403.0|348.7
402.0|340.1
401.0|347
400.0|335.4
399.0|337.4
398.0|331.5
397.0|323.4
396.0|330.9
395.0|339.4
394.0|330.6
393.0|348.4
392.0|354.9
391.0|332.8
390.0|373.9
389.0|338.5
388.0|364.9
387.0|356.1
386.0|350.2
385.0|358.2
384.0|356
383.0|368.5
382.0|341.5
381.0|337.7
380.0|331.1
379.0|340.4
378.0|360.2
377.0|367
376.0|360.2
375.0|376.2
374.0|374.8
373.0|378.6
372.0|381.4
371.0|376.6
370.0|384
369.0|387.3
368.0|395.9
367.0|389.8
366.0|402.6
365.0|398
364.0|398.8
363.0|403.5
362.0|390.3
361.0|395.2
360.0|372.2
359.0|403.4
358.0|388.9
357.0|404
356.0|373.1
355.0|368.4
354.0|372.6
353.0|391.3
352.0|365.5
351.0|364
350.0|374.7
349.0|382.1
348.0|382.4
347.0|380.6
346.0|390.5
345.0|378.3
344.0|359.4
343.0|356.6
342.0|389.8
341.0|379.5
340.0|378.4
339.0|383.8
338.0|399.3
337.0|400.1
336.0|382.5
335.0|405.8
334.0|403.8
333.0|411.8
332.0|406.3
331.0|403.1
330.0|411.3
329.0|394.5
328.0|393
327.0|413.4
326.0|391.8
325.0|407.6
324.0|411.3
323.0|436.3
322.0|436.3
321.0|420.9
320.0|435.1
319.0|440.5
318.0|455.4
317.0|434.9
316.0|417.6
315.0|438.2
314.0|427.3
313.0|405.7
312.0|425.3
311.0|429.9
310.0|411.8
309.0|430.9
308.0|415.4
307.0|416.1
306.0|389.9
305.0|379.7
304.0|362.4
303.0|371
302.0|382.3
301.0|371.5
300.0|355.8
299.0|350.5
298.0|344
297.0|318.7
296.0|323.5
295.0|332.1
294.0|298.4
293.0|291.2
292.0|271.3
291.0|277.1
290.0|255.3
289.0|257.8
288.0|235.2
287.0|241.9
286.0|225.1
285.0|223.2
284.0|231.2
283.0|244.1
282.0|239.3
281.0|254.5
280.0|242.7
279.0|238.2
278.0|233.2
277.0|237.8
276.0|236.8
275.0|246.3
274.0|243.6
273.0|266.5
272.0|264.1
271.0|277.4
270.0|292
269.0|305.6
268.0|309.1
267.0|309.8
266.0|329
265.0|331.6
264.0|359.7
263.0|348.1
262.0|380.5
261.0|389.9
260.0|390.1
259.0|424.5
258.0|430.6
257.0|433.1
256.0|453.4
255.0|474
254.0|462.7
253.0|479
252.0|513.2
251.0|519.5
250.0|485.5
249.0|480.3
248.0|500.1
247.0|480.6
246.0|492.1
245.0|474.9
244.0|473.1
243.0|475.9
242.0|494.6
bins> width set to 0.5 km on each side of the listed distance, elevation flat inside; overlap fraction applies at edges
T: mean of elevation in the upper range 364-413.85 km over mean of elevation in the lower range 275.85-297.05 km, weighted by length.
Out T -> 1.4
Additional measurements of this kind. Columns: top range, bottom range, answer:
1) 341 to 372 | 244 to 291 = 1.12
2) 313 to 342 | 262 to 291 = 1.53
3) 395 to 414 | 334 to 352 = 0.95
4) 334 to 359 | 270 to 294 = 1.52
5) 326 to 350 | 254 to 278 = 1.16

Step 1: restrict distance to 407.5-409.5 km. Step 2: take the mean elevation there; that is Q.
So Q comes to 383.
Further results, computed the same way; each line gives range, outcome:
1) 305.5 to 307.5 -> 403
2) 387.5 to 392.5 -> 353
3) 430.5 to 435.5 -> 357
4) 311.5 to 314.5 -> 419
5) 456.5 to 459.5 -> 384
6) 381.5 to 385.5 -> 356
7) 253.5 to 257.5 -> 456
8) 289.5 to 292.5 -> 268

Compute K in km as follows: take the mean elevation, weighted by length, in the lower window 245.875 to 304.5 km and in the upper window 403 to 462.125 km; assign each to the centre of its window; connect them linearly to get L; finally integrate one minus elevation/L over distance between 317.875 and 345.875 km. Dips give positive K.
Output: -4.3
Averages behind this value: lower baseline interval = 337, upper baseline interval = 369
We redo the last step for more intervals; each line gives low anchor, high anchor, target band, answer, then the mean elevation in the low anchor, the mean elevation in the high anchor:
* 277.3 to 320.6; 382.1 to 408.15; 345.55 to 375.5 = -3.42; 338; 350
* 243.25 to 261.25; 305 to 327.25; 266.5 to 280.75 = 5.90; 465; 421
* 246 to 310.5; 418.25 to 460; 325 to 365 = -4.09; 343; 366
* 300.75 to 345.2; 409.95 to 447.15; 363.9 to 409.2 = 2.47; 405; 365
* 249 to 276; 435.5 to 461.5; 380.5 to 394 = 0.77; 373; 373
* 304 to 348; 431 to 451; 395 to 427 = 1.23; 406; 365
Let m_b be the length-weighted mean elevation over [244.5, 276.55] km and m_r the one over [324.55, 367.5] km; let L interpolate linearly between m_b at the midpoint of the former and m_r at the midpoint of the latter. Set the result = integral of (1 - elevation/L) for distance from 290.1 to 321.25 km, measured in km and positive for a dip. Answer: 0.7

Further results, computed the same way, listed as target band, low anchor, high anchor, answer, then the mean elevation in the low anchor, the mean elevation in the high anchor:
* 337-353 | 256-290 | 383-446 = -2.5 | 295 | 359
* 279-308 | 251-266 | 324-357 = 7.3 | 420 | 388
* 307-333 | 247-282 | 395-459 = -4.3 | 357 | 365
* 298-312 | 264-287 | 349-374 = -3.8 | 264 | 386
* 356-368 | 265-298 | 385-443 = -2.6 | 269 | 358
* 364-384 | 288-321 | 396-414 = -0.3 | 371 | 364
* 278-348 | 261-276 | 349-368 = -3.0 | 305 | 387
